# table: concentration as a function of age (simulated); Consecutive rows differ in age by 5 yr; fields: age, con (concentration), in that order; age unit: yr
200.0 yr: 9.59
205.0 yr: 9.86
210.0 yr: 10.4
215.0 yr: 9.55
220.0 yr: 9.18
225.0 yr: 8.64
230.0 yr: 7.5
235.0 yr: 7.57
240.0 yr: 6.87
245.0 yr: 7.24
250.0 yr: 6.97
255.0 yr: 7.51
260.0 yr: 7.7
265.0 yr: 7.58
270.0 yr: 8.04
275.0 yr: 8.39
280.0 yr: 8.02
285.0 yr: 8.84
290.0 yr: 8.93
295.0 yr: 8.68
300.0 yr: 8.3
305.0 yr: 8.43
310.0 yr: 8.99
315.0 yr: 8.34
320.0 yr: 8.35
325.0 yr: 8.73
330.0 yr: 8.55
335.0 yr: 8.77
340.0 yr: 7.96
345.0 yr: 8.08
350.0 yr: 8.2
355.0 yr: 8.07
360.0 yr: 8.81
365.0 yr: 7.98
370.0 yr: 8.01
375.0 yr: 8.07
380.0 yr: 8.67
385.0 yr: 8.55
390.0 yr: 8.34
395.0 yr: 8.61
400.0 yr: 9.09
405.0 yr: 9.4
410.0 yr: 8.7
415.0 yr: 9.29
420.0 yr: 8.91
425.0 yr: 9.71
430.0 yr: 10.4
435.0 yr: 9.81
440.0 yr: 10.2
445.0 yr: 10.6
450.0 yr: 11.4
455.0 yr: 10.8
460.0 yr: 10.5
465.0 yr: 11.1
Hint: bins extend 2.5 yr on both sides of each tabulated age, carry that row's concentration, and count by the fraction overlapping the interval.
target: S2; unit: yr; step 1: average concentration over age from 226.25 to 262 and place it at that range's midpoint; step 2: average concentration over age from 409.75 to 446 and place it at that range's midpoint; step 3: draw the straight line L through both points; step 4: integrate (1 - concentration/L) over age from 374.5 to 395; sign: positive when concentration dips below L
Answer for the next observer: 1.59 yr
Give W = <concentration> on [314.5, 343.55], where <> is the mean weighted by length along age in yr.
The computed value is 8.44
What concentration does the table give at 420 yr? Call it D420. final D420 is 8.91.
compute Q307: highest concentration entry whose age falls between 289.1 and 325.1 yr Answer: 8.99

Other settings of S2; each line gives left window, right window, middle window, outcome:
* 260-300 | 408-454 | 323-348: 1.4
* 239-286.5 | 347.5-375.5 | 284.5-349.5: -4.4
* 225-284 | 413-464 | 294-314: -0.6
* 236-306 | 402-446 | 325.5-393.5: 4.5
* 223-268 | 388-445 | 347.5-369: 1.2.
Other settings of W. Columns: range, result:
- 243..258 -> 7.26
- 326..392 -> 8.32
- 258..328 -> 8.39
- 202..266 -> 8.22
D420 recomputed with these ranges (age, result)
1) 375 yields 8.07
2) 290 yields 8.93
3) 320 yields 8.35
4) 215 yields 9.55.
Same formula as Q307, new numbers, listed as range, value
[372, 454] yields 11.4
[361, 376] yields 8.07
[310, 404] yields 9.09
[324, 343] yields 8.77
